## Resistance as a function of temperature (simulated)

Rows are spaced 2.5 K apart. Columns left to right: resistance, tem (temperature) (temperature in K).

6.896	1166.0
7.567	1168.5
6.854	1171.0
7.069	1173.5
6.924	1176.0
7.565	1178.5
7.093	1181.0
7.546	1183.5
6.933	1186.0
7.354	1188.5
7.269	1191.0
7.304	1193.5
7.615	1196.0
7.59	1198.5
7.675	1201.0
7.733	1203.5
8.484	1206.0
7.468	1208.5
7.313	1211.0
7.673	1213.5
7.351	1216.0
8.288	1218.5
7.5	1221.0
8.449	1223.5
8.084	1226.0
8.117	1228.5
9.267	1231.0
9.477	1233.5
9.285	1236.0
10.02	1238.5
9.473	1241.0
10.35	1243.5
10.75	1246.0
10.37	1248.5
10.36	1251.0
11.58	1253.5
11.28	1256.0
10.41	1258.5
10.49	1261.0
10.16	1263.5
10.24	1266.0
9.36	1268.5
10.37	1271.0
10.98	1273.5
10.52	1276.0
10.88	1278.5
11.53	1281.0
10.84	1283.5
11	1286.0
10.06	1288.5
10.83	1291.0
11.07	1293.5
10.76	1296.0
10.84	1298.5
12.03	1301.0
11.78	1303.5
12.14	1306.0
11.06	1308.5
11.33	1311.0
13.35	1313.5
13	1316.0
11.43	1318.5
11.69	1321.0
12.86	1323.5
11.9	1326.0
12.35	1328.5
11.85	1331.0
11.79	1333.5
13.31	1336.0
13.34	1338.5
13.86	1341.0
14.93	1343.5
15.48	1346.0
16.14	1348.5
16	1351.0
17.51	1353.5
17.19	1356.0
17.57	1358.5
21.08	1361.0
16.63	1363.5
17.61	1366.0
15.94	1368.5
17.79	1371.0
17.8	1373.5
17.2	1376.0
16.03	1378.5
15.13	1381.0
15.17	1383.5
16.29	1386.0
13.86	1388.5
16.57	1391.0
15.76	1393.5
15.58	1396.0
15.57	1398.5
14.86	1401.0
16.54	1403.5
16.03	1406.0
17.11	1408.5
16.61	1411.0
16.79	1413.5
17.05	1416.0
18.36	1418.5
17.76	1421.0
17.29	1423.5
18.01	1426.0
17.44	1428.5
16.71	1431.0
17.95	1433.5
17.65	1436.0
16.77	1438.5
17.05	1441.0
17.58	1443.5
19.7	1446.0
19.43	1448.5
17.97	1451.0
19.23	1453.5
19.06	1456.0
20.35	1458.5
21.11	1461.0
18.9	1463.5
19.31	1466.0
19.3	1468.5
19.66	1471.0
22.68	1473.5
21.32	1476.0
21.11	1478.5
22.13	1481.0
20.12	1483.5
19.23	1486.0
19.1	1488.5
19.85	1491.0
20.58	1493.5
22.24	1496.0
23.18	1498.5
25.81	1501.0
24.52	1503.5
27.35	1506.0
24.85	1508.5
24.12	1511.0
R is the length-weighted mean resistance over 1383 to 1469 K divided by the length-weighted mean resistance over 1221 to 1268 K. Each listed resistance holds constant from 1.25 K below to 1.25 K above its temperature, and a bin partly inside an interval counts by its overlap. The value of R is 1.8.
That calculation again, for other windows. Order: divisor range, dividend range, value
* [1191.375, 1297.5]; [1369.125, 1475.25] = 1.85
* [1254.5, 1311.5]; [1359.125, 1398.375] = 1.52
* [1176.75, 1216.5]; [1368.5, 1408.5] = 2.14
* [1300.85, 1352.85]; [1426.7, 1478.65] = 1.46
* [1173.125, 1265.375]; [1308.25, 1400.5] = 1.74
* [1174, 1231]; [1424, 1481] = 2.50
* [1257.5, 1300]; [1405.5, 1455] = 1.66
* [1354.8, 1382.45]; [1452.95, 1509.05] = 1.24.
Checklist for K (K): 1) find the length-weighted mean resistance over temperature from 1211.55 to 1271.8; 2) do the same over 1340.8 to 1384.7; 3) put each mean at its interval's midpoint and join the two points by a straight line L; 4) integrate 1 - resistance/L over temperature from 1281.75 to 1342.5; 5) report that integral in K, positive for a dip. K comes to 8.01 K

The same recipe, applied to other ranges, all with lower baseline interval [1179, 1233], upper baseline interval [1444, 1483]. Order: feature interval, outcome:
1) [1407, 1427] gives 0.53 K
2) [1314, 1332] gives 1.50 K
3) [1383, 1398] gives 0.90 K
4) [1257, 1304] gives 2.30 K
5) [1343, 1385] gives -4.25 K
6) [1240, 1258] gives -1.47 K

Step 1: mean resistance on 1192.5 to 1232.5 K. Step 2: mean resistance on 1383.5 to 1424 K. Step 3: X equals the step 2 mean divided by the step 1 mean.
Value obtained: 2.07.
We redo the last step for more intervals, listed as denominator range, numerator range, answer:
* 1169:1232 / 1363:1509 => 2.44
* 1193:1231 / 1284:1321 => 1.46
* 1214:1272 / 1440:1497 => 2.07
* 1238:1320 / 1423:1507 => 1.83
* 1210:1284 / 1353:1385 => 1.77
